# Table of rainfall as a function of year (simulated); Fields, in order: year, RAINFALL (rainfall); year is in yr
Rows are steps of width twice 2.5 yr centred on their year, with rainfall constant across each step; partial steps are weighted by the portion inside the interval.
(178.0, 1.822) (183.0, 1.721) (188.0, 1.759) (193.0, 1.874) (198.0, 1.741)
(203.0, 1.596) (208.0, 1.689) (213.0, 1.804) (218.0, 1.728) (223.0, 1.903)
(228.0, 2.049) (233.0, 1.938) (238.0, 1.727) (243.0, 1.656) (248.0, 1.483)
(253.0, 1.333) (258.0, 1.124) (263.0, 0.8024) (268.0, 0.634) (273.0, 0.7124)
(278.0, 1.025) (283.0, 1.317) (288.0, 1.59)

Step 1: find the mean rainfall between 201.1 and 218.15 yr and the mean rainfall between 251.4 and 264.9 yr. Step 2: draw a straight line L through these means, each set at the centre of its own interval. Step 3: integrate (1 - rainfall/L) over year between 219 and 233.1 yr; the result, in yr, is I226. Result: -4.3 yr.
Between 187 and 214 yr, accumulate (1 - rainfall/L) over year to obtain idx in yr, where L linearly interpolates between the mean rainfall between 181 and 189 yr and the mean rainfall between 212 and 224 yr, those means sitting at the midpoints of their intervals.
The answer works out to 0.42 yr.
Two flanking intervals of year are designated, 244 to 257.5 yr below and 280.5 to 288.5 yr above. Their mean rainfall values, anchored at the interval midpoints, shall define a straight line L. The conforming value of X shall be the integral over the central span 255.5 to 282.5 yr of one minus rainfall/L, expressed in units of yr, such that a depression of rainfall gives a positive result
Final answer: 9.9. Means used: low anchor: 1.39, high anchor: 1.42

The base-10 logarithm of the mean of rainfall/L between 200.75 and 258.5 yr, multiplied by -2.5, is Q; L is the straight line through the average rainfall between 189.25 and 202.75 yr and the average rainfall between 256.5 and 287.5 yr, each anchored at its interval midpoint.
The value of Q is -0.197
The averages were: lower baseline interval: 1.77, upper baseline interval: 0.972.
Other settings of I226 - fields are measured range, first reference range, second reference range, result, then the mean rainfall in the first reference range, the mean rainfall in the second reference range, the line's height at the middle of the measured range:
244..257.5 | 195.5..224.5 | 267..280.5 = -2.9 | 1.74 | 0.808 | 1.14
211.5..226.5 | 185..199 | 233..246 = -0.6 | 1.79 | 1.73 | 1.76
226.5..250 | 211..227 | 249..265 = -4.5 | 1.83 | 1.13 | 1.48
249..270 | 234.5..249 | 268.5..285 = 4.9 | 1.66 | 0.963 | 1.31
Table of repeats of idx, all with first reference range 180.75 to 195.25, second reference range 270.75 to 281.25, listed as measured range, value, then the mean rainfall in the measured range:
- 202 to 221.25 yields -2.19 yr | 1.72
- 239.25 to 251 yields -3.49 yr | 1.58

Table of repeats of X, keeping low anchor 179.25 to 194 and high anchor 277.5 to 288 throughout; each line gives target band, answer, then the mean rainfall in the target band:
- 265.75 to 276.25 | 5.08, 0.699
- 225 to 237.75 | -3.18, 1.94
